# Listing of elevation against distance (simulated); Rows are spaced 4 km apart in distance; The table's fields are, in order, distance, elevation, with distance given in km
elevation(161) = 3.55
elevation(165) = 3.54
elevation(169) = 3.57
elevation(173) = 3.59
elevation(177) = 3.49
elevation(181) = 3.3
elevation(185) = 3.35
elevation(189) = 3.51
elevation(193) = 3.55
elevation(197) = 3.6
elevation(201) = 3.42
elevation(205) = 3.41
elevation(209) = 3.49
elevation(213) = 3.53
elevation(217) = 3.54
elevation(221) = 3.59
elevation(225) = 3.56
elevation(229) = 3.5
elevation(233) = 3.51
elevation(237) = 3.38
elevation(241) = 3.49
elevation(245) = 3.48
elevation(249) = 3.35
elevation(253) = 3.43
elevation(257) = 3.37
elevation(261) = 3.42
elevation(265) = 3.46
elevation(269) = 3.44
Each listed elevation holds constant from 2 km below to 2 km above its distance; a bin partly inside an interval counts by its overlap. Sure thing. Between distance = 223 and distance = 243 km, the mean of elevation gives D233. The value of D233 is 3.49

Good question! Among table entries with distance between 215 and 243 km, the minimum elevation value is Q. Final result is 3.38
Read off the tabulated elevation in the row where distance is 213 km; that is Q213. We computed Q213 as 3.53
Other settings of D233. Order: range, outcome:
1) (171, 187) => 3.43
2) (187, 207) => 3.5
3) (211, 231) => 3.54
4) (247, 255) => 3.39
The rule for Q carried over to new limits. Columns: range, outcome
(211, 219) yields 3.53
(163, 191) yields 3.3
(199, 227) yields 3.41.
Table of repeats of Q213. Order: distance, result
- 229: 3.5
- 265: 3.46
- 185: 3.35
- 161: 3.55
